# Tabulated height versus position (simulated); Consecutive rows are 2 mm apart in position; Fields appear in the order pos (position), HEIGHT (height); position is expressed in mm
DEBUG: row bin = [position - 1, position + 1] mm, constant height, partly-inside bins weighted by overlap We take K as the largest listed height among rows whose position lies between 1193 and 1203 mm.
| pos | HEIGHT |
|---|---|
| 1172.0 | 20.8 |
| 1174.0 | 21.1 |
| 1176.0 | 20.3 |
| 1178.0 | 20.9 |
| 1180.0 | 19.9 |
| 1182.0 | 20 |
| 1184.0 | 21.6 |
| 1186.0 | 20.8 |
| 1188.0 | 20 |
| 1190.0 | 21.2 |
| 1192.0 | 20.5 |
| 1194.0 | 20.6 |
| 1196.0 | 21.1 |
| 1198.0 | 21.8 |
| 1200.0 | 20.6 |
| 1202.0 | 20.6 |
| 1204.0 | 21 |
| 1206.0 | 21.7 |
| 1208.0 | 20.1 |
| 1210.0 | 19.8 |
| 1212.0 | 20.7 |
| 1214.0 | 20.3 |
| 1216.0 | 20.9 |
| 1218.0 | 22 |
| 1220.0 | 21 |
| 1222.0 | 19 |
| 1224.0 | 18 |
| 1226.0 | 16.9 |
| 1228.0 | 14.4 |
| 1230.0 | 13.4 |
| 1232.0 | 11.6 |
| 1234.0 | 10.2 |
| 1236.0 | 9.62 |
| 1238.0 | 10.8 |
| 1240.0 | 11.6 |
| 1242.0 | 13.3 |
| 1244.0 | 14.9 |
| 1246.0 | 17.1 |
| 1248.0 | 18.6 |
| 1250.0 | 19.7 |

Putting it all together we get 21.8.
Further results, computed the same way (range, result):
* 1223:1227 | 18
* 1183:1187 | 21.6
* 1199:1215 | 21.7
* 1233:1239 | 10.8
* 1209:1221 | 22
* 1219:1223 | 21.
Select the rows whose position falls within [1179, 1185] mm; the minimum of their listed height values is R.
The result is 19.9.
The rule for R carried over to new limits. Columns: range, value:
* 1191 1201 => 20.5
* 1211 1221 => 20.3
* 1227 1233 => 11.6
